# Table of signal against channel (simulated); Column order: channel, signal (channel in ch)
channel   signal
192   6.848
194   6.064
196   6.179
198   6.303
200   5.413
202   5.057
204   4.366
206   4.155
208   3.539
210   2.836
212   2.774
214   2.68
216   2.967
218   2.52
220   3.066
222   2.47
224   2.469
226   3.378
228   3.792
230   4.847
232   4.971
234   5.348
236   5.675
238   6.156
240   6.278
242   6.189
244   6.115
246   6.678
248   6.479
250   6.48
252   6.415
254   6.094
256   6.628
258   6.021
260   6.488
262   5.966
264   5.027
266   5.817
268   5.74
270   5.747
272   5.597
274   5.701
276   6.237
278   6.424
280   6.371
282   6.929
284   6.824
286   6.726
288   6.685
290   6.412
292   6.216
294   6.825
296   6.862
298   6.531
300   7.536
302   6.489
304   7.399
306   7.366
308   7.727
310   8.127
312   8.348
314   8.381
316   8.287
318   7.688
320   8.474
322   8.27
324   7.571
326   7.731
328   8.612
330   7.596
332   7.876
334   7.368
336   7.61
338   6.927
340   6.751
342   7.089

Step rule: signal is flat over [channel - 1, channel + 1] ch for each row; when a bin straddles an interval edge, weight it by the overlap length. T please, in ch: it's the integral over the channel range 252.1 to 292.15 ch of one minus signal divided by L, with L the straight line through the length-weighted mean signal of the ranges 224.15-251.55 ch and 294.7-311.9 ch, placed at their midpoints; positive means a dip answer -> 1.5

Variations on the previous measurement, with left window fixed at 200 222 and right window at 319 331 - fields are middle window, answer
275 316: -1.16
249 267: -2.64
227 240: -2.52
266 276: 0.17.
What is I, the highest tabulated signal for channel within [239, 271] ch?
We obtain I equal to 6.678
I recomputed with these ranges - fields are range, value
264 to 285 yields 6.929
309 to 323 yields 8.474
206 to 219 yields 4.155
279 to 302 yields 7.536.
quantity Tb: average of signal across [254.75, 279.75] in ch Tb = 5.96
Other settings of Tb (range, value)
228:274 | 5.89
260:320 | 6.78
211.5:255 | 4.74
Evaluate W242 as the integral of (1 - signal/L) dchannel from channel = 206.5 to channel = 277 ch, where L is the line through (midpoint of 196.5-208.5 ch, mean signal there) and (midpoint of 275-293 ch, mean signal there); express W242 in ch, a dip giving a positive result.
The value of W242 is 9.4 ch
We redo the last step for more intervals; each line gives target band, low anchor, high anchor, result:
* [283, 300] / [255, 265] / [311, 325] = 1.2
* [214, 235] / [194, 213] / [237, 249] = 7.6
